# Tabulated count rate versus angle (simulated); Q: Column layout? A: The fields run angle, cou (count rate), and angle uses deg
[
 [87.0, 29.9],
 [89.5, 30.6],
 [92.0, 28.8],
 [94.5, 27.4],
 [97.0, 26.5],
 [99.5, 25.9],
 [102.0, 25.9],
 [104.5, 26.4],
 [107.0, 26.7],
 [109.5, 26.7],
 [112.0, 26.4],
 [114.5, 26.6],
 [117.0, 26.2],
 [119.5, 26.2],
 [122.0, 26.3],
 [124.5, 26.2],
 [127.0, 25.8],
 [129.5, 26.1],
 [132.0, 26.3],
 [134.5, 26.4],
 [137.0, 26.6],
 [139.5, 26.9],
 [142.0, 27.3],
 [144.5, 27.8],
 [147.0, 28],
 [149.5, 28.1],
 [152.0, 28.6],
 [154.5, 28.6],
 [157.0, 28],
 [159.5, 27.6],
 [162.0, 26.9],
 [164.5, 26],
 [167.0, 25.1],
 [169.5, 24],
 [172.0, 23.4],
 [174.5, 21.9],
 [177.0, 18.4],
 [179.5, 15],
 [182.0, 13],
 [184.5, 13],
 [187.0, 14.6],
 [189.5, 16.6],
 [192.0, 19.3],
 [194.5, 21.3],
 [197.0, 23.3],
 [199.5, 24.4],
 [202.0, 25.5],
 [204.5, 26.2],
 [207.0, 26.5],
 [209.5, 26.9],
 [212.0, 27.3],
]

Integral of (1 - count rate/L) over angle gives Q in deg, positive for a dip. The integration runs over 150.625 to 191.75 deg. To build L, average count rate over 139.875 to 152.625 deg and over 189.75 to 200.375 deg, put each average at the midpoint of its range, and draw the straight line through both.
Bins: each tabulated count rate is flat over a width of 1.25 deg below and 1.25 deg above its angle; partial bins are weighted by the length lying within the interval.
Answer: 4.96 deg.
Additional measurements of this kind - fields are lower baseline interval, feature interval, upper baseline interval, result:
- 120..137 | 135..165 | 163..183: -4.9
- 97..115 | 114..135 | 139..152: 0.6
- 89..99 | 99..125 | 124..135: 0.7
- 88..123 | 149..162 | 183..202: -3.2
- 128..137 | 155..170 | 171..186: -4.4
